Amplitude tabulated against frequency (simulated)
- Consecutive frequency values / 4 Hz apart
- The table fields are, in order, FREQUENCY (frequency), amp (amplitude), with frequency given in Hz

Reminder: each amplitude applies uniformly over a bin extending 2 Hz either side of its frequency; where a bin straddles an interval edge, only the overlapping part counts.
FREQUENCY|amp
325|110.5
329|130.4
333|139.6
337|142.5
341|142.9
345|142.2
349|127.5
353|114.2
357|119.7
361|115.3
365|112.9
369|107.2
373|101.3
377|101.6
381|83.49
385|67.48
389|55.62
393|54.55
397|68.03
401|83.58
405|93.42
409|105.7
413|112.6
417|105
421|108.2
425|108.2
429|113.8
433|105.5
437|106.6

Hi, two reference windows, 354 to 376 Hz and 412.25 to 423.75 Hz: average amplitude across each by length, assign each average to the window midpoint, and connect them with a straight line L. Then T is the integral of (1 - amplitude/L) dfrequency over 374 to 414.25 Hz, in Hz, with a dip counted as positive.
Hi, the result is 9.9 Hz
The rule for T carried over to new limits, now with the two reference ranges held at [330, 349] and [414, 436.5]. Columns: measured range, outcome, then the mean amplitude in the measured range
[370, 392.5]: 7.9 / 81.2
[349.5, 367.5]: 2.2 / 116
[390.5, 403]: 5.3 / 68.2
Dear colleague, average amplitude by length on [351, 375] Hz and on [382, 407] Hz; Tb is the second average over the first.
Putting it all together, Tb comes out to 0.63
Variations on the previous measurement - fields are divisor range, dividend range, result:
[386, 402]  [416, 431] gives 1.69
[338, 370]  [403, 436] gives 0.86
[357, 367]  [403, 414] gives 0.89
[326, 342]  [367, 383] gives 0.72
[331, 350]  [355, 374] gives 0.80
